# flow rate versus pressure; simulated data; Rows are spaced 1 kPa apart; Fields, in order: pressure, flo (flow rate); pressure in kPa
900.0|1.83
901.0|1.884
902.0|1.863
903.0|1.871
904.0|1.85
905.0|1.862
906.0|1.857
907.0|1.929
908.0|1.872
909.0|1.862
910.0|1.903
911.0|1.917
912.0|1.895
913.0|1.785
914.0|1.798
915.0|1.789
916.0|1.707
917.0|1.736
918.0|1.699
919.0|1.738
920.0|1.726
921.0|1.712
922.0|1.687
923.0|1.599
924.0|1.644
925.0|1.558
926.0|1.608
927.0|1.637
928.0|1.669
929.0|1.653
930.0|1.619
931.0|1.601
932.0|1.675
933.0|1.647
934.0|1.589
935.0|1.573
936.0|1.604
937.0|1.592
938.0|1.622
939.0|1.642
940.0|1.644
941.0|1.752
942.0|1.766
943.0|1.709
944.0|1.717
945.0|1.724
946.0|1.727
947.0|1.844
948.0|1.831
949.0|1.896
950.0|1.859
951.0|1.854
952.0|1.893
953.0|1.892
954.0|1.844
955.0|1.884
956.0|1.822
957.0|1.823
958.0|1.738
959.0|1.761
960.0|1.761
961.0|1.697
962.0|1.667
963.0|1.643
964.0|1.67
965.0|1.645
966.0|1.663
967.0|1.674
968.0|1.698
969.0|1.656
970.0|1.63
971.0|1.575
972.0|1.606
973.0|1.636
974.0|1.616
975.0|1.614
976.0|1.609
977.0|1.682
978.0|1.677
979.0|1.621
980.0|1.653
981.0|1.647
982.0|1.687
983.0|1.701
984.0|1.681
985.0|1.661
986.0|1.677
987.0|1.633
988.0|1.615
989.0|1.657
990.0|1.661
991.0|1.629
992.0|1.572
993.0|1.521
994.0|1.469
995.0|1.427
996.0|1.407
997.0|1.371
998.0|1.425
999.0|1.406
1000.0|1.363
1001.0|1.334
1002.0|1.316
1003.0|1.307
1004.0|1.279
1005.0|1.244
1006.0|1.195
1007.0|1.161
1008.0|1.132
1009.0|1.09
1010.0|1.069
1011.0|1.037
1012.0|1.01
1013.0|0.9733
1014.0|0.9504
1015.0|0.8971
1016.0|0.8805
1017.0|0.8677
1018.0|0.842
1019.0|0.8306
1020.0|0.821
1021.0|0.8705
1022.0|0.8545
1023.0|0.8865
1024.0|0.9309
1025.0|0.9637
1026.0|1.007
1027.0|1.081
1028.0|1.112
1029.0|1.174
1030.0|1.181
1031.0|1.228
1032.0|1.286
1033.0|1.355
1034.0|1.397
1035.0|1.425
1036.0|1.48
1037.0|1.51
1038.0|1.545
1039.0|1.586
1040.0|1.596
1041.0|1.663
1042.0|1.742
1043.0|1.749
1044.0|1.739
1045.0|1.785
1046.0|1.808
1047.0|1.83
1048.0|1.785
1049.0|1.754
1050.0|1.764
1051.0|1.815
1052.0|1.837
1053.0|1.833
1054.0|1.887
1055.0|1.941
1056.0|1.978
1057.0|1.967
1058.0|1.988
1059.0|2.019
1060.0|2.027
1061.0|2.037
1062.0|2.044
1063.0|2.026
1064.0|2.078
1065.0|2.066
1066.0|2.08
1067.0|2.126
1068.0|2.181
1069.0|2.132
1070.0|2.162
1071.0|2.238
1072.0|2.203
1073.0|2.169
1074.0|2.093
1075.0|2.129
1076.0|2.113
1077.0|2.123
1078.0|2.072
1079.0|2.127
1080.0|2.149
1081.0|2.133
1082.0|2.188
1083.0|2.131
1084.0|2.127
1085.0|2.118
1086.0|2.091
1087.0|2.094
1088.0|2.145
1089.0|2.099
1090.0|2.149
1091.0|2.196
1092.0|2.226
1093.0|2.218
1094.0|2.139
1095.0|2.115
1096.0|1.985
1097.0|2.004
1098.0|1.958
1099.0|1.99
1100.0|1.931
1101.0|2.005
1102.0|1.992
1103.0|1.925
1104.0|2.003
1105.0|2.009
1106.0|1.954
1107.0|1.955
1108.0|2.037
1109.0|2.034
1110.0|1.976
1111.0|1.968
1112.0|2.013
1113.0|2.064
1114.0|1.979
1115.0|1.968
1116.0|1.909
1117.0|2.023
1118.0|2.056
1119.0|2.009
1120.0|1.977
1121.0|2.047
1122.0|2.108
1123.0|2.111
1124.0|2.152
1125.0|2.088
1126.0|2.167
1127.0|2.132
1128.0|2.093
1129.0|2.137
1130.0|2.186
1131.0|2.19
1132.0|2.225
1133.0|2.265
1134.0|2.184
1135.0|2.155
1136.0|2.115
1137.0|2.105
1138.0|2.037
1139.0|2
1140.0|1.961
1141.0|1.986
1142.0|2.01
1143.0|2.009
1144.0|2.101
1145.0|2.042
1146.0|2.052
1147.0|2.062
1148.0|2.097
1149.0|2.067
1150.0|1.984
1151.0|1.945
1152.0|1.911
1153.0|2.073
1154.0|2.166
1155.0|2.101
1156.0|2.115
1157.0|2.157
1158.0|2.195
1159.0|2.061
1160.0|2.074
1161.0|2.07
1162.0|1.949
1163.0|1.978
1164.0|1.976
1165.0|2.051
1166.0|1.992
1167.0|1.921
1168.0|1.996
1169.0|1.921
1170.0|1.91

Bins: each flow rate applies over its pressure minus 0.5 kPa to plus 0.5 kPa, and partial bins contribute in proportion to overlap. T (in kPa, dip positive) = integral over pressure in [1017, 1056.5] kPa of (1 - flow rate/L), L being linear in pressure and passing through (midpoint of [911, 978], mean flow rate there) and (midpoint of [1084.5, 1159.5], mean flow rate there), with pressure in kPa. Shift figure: 9.8 kPa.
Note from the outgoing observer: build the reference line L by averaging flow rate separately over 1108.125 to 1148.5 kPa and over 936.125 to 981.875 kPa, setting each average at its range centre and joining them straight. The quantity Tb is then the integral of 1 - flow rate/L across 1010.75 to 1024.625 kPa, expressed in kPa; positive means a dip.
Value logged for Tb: 7.1 kPa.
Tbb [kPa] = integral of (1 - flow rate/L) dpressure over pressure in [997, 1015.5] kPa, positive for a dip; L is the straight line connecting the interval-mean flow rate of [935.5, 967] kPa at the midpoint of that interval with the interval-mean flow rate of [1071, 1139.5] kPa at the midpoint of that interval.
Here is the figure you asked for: 6.8 kPa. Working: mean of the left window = 1.75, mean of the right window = 2.08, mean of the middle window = 1.18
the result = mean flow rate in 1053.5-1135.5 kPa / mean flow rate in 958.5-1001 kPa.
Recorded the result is 1.29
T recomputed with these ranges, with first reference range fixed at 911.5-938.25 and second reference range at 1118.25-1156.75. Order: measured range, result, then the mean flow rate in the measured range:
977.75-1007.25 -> 4.92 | 1.5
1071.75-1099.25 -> -1.87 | 2.12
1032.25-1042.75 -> 2.01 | 1.53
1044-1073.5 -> -0.73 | 1.98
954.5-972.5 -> 0.48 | 1.7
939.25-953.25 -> -0.61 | 1.79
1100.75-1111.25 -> 0.19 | 1.99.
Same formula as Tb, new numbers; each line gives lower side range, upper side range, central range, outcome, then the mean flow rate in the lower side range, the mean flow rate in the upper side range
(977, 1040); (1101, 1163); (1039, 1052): -1.9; 1.3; 2.06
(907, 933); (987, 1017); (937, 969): -4.2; 1.73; 1.29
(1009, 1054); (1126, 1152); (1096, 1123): -1.8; 1.32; 2.08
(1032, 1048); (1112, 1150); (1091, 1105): -1.0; 1.61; 2.08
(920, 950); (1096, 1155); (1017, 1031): 6.7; 1.68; 2.05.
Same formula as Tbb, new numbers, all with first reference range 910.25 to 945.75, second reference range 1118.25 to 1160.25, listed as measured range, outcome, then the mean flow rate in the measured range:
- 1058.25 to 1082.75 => -1.94 kPa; 2.11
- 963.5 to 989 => 1.87 kPa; 1.65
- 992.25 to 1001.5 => 2.04 kPa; 1.42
